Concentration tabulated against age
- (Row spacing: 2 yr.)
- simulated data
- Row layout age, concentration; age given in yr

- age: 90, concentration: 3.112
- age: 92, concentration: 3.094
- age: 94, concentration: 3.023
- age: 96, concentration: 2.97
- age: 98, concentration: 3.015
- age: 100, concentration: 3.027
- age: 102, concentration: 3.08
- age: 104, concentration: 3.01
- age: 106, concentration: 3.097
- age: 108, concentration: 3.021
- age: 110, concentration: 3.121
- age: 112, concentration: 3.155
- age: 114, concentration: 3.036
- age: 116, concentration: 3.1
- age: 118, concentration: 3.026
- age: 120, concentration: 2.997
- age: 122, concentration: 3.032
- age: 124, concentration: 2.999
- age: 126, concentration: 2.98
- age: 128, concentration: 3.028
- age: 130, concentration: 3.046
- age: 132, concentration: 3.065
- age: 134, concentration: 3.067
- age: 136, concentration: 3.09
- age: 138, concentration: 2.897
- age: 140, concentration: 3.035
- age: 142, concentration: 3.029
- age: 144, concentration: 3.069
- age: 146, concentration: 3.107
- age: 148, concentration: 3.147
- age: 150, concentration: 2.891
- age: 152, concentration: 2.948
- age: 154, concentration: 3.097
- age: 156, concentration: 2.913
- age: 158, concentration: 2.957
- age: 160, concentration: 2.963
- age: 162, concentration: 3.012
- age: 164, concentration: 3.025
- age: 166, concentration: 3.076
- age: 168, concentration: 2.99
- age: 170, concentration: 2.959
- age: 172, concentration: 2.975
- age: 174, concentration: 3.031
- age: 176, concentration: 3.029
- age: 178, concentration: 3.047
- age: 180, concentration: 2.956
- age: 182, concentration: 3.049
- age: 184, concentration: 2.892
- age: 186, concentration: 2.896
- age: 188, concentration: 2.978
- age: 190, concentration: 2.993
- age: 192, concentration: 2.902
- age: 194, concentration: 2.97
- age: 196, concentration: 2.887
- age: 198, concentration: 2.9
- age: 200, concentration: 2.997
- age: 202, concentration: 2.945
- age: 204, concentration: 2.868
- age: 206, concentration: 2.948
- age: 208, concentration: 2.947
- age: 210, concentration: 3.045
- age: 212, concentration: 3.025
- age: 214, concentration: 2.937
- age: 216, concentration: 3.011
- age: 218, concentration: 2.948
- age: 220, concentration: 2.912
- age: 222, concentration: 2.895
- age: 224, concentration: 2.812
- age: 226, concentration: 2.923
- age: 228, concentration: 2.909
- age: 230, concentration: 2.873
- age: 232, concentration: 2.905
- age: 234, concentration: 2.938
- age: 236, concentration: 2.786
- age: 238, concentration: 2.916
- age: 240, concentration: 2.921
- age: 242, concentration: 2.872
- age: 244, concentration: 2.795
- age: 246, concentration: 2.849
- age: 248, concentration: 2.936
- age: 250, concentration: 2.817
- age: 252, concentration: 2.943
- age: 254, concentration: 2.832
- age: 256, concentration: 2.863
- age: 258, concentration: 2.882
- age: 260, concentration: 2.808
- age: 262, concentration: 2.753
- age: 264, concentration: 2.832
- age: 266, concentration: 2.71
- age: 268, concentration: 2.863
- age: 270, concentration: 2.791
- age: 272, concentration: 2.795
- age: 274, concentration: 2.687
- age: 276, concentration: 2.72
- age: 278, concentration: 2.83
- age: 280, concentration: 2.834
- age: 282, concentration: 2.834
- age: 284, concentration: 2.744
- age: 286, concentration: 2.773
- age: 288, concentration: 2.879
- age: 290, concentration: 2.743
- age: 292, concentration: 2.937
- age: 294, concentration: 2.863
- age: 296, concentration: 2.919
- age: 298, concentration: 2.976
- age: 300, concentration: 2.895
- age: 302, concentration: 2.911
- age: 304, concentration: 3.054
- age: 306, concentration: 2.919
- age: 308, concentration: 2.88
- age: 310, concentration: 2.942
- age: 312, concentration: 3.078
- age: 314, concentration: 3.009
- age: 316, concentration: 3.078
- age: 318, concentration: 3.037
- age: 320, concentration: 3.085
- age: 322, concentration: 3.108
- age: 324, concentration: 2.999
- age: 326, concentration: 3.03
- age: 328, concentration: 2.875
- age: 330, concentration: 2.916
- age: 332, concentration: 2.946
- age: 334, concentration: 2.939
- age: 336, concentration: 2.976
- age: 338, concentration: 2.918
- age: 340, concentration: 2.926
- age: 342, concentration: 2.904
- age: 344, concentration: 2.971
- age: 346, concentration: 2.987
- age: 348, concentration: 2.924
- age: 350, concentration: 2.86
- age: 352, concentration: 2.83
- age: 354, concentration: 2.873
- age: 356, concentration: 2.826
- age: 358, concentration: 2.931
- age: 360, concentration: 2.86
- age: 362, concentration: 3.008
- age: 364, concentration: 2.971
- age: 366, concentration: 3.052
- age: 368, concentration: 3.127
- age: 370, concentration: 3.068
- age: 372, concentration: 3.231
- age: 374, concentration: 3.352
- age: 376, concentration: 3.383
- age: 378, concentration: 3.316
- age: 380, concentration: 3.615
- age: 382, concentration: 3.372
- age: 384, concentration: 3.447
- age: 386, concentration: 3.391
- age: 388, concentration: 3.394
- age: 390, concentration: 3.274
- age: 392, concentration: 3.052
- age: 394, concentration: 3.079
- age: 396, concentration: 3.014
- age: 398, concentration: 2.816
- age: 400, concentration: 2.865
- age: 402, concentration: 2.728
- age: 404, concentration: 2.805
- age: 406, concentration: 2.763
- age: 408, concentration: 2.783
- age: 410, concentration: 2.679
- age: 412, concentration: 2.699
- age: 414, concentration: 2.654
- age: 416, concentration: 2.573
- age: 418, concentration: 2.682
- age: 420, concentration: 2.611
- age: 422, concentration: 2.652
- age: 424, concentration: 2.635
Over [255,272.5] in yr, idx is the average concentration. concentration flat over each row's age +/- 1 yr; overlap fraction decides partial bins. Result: 2.81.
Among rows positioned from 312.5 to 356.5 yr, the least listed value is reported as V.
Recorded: 2.826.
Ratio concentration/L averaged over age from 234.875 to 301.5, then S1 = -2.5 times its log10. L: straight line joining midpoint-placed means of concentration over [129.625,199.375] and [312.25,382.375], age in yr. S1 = 0.07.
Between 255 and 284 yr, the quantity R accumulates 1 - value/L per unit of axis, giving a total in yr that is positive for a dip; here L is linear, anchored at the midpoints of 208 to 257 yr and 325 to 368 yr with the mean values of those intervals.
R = 1.1 yr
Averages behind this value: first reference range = 2.9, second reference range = 2.93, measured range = 2.8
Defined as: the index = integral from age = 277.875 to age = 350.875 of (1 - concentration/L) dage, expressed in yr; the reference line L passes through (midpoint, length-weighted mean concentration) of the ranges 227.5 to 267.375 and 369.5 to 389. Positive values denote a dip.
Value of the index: 4.2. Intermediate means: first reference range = 2.86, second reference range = 3.36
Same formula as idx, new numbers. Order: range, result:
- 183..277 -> 2.89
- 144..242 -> 2.96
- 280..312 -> 2.89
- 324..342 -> 2.94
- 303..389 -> 3.06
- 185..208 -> 2.94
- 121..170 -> 3.02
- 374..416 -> 3.05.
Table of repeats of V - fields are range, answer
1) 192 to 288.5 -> 2.687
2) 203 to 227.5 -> 2.812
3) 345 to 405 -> 2.728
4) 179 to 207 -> 2.868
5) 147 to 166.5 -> 2.891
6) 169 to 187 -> 2.892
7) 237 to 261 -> 2.795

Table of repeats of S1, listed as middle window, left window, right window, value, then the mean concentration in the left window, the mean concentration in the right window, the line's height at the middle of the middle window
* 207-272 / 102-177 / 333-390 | 0.06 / 3.03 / 3.09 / 3.06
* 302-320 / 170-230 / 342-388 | 0.02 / 2.95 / 3.11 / 3.06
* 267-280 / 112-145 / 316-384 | 0.10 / 3.03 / 3.04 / 3.04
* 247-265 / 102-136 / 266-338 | 0.03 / 3.05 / 2.91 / 2.94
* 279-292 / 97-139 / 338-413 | 0.08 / 3.04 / 3.03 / 3.03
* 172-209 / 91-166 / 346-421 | 0.02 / 3.03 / 3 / 3.02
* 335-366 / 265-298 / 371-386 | 0.11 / 2.81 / 3.39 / 3.22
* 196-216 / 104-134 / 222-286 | -0.02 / 3.05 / 2.84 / 2.91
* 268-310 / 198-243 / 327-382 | 0.05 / 2.92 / 3.03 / 2.98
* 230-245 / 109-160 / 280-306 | 0.02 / 3.03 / 2.88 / 2.93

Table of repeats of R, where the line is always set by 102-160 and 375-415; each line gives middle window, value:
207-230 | 0.8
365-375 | -0.4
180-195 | 0.4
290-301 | 0.5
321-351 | 1.0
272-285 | 1.2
